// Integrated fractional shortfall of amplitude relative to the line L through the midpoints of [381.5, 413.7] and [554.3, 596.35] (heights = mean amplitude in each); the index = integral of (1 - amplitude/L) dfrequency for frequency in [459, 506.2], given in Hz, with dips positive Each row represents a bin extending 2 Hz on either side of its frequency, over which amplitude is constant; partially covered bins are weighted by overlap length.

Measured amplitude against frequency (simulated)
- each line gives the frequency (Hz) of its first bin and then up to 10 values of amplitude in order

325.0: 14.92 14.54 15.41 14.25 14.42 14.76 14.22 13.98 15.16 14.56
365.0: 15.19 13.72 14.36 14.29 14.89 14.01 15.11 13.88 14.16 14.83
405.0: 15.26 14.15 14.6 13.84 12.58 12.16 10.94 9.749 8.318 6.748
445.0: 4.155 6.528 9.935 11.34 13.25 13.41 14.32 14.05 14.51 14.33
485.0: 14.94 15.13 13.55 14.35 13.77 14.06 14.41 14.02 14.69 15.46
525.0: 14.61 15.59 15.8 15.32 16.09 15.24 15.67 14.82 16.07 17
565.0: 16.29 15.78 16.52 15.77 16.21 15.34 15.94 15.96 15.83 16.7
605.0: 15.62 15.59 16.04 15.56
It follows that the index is 3.44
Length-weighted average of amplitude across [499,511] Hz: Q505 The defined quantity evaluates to 14.1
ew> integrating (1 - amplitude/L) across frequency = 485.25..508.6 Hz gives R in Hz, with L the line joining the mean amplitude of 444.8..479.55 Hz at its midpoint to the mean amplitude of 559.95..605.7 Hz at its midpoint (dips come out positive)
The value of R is -2.3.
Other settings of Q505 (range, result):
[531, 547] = 15.6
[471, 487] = 14.5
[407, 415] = 14.4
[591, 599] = 15.9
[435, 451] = 6.44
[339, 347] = 14.6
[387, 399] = 14.4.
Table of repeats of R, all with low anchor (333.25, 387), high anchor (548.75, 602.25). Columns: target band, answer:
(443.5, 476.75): 8.83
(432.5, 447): 7.76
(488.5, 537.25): 2.88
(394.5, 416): 0.36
